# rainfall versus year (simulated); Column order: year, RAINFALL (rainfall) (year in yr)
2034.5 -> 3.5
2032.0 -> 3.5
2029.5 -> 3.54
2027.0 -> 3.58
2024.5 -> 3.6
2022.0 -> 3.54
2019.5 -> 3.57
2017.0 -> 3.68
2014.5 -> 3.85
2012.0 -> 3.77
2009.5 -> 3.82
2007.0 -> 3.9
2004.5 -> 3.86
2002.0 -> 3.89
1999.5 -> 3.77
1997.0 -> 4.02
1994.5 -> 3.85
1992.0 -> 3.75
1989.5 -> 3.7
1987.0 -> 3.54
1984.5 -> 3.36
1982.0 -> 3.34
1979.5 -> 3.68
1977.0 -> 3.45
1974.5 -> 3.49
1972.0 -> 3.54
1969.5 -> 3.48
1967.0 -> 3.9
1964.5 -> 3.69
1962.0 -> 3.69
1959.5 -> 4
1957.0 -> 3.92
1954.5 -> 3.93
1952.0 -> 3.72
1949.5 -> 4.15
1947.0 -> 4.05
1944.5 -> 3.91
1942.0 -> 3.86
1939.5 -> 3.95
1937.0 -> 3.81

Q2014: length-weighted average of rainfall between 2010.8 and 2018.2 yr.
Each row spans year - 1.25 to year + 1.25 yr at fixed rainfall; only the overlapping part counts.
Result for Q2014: 3.77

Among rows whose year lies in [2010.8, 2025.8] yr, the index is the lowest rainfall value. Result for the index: 3.54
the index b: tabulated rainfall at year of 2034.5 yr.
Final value 3.5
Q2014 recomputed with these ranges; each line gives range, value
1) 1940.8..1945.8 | 3.89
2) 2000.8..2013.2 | 3.85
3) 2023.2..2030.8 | 3.57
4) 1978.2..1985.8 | 3.46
